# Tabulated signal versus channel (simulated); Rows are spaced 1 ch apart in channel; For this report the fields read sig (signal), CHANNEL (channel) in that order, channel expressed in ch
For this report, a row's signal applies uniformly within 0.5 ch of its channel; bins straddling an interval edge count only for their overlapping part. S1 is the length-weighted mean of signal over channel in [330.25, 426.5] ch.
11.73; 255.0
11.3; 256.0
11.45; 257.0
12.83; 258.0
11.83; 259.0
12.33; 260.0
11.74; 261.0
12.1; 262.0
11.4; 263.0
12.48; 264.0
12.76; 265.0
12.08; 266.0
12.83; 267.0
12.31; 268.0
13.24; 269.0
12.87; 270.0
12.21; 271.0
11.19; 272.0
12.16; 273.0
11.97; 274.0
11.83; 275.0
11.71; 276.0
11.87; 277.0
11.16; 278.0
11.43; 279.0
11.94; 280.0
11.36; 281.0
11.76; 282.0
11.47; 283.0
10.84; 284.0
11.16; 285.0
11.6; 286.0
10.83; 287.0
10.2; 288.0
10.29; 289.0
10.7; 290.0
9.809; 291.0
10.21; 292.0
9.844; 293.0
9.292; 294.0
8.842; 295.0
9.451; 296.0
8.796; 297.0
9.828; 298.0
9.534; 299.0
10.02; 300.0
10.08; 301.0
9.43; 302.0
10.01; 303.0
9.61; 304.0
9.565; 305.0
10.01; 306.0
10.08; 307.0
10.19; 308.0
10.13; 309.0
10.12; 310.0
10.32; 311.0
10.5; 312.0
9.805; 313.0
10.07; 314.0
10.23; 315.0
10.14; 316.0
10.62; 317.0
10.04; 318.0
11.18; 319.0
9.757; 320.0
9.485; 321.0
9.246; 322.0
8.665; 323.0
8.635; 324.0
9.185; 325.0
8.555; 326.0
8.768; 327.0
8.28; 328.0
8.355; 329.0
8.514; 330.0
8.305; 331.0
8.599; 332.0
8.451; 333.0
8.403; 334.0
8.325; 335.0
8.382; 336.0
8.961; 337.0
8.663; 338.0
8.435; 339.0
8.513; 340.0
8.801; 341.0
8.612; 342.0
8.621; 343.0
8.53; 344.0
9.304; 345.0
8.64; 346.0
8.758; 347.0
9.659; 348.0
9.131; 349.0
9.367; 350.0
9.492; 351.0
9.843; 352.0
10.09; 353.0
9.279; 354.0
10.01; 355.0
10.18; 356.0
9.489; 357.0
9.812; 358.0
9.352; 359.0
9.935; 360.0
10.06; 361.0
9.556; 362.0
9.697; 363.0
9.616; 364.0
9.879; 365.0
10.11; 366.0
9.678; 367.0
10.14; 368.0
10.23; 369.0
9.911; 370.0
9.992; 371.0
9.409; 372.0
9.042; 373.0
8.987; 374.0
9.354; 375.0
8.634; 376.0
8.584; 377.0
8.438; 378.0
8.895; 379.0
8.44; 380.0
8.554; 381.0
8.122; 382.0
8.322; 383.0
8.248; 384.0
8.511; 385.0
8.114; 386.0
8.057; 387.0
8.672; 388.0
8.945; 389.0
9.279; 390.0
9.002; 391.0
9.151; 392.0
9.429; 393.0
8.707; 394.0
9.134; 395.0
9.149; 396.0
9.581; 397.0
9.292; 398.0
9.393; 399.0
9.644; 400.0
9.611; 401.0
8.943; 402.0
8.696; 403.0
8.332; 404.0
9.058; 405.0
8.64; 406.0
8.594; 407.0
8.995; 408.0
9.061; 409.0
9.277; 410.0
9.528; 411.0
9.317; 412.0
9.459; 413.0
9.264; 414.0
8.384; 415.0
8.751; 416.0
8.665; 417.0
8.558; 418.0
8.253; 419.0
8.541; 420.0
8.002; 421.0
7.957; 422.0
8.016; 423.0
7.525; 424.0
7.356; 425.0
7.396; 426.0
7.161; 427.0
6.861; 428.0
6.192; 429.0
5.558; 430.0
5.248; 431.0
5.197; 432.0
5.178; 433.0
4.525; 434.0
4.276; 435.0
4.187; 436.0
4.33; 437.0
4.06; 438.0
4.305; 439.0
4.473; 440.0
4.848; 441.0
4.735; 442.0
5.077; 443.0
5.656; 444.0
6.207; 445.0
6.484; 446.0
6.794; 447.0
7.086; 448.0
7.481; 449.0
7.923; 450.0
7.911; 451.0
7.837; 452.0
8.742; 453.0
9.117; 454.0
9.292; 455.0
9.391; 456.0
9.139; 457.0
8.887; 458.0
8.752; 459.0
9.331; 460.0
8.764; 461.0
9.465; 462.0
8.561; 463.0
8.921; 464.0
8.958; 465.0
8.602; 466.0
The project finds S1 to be 8.98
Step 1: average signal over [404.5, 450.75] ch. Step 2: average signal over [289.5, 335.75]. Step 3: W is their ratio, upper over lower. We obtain 0.74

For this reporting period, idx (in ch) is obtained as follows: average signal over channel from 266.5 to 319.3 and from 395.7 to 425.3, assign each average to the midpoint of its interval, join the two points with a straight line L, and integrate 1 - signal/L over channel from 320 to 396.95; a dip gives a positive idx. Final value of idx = 4.5 ch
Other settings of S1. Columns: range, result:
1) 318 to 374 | 9.24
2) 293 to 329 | 9.65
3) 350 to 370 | 9.8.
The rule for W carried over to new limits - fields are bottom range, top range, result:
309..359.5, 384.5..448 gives 0.82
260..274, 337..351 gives 0.72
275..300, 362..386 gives 0.86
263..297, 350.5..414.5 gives 0.82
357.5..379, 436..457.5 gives 0.70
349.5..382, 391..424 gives 0.94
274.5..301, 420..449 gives 0.56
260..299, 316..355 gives 0.80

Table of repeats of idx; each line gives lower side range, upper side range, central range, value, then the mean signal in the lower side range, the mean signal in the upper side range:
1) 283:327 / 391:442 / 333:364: -0.5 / 9.93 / 7.67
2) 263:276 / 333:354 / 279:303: 2.1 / 12.3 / 8.92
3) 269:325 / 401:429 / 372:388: 0.8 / 10.5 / 8.45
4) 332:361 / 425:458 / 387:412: -4.9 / 9.12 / 6.39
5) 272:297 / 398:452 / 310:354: 2.2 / 10.9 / 7.29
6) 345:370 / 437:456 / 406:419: -2.0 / 9.66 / 6.57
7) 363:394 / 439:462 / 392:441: 3.3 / 9.06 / 7.43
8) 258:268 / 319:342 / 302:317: -0.4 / 12.2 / 8.75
